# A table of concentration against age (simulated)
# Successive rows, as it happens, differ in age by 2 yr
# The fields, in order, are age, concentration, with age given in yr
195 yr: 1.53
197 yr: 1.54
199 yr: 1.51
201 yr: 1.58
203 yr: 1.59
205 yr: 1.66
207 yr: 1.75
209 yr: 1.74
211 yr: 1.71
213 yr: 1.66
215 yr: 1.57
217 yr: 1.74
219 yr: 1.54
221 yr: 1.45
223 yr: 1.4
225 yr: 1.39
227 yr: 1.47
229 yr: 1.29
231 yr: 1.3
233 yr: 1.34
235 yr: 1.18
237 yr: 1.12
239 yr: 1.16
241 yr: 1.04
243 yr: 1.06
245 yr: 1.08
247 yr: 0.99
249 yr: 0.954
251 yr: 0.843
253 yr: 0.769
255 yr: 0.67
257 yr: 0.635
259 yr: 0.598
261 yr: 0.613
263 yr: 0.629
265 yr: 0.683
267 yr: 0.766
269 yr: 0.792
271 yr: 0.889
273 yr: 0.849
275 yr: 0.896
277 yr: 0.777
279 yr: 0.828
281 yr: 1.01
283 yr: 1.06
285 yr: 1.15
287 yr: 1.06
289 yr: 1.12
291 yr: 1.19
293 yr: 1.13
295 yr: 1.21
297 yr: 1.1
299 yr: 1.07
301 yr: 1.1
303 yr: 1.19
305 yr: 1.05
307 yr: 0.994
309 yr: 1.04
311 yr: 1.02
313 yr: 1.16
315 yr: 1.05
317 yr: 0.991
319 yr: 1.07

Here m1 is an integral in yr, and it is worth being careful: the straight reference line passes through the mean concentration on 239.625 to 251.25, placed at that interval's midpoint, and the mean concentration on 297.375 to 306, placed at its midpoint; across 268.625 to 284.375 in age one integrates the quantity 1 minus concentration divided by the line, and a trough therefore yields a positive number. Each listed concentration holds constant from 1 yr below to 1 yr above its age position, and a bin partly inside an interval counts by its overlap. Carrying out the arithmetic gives 2.4 yr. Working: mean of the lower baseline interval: 1.01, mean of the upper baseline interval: 1.1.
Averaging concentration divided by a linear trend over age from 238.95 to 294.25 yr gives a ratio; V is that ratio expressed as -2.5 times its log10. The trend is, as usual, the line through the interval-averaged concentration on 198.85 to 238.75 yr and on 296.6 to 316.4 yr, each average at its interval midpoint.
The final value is 0.36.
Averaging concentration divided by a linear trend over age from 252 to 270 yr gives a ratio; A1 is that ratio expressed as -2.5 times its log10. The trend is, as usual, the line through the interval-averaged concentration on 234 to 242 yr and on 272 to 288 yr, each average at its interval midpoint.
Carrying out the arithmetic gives 0.445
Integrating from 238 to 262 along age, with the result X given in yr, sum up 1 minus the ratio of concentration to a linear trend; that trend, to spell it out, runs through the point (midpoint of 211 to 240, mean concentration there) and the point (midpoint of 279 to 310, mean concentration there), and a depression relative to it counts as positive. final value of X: 8.0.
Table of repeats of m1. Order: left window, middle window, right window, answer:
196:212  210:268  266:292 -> 9.5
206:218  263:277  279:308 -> 5.2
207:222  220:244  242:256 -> 0.0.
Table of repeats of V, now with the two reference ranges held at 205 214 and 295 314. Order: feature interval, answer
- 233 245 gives 0.321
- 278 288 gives 0.198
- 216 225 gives 0.083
